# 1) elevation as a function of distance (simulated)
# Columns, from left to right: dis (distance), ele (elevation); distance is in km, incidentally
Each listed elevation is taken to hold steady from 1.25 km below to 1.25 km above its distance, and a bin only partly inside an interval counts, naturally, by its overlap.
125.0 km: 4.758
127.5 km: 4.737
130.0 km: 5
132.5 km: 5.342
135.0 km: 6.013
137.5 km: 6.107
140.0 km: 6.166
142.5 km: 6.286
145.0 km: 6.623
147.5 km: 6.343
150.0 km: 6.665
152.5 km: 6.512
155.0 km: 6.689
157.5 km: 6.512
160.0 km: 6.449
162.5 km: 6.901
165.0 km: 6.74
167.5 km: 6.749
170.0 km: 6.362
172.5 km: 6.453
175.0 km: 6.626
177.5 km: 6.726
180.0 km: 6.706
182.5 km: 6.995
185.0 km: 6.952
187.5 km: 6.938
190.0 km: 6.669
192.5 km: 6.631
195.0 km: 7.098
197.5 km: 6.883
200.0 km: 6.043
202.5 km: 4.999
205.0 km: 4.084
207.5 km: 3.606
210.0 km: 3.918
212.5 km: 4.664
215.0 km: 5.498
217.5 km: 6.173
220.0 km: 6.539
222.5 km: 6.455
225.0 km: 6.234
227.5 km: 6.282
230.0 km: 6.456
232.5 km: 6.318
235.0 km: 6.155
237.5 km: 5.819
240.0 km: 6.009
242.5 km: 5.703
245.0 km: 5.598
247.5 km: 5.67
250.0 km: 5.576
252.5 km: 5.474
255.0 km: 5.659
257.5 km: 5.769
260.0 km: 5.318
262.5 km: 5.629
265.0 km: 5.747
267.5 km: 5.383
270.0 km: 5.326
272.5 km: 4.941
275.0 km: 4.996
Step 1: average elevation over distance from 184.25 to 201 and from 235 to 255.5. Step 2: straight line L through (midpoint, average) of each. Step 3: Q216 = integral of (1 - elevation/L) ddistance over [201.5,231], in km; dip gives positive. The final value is 4.0 km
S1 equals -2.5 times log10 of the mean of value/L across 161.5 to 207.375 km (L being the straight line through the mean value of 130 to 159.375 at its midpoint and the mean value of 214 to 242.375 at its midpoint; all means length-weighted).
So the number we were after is -0.03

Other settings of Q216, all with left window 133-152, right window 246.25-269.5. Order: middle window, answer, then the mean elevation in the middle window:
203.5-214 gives 3.1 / 4.12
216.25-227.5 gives -1.1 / 6.34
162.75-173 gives -0.8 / 6.62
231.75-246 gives -0.6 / 5.93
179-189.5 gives -1.5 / 6.89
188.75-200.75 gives -1.5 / 6.69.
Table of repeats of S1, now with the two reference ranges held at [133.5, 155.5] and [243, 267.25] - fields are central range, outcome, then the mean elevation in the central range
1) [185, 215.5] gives 0.064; 5.64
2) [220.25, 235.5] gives -0.099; 6.34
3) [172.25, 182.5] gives -0.095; 6.69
